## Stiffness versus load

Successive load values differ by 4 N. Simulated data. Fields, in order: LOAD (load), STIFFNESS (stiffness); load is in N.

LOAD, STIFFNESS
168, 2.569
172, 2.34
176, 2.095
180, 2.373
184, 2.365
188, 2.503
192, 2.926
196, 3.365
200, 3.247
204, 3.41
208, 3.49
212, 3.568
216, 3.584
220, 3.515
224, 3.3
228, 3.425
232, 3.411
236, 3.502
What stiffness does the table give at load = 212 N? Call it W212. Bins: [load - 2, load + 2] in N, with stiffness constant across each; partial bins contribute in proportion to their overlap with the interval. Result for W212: 3.568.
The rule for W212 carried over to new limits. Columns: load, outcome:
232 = 3.411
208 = 3.49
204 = 3.41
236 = 3.502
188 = 2.503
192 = 2.926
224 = 3.3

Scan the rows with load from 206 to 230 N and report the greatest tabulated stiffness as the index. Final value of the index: 3.584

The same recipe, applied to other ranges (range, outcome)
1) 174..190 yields 2.503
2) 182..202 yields 3.365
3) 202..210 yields 3.49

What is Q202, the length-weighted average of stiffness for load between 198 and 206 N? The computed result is 3.33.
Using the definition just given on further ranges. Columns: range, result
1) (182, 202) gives 2.88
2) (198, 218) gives 3.46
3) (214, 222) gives 3.55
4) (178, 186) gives 2.37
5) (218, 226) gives 3.41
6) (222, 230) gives 3.36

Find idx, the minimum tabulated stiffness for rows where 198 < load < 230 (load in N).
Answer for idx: 3.247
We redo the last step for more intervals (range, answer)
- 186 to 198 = 2.503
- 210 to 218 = 3.568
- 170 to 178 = 2.095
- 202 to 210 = 3.41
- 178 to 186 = 2.365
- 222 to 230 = 3.3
